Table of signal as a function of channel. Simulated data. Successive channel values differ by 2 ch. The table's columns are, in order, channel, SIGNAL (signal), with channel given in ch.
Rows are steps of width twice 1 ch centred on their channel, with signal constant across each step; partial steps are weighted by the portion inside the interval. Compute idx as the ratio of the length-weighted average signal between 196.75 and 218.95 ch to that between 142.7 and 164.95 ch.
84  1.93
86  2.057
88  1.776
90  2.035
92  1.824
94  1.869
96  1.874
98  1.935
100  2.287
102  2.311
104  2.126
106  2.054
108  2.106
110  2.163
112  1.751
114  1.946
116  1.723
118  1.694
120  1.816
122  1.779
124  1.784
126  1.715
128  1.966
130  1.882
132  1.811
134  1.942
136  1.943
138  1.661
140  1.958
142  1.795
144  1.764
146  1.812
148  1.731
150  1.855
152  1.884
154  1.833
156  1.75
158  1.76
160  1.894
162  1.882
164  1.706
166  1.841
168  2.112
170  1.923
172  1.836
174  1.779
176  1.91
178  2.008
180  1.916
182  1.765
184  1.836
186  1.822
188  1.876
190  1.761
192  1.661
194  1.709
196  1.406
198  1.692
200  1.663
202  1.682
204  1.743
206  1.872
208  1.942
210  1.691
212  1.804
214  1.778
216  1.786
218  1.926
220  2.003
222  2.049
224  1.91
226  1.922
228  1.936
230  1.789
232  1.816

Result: 1.0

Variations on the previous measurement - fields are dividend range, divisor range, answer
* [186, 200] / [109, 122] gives 0.92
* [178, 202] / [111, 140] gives 0.96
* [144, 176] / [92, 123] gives 0.94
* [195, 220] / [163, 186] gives 0.94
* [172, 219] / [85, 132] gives 0.92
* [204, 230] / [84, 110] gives 0.93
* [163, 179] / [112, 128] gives 1.06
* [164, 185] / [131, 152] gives 1.03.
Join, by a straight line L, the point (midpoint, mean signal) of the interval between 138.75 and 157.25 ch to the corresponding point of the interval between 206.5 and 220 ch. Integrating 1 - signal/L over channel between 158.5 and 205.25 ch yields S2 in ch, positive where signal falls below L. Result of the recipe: 0.7 ch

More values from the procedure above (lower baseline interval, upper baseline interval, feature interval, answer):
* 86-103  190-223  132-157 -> 0.9 ch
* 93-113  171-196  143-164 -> 0.9 ch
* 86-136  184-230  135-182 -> 0.4 ch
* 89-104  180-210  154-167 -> 0.3 ch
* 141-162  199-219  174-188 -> -0.5 ch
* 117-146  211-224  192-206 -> 1.6 ch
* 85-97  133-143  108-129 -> 0.4 ch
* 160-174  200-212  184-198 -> 0.8 ch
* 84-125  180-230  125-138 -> 0.3 ch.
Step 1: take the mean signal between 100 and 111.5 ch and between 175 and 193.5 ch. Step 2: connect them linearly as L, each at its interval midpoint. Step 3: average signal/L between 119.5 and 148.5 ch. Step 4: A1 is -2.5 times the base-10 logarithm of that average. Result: 0.12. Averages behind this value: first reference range 2.15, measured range 1.83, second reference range 1.84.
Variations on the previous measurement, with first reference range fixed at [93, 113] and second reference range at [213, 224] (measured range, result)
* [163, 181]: 0.04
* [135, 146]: 0.10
